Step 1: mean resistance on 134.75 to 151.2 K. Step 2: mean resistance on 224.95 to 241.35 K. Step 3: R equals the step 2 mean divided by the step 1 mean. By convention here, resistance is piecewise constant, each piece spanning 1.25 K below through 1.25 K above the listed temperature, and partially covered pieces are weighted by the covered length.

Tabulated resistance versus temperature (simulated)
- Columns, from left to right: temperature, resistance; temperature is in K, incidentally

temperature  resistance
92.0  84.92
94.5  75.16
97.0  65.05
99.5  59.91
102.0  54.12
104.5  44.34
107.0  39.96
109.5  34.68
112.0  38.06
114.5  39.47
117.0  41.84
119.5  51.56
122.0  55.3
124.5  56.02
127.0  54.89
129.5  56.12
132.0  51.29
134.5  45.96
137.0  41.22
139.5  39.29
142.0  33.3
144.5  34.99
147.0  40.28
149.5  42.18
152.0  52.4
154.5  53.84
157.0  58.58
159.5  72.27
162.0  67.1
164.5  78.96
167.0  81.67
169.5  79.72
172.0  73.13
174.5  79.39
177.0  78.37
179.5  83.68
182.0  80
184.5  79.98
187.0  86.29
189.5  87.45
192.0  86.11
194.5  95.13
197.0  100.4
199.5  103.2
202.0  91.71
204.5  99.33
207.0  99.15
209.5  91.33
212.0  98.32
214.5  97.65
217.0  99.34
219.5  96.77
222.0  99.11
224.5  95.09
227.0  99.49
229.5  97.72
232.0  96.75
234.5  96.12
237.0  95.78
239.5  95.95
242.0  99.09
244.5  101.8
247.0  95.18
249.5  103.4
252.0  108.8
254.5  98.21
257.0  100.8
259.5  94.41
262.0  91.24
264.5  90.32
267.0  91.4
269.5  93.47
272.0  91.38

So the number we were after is 2.5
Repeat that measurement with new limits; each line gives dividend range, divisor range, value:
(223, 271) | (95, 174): 1.82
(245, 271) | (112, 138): 1.98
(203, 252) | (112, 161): 2.03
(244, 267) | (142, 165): 1.82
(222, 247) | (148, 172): 1.49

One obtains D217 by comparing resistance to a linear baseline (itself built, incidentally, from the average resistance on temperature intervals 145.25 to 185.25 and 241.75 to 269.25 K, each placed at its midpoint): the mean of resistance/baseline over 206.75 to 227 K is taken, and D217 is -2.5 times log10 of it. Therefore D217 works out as -0.15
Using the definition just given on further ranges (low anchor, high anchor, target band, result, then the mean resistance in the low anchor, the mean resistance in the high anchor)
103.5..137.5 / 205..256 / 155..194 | -0.09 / 46.6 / 98.3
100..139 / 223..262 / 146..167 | 0.06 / 47.1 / 98.3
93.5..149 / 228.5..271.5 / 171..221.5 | -0.18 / 47.7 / 97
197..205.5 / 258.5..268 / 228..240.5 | -0.02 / 98.4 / 91.8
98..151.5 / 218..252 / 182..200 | -0.16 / 45.7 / 98.3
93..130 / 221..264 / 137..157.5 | 0.42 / 51.2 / 98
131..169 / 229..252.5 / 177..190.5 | -0.18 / 53.4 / 98.8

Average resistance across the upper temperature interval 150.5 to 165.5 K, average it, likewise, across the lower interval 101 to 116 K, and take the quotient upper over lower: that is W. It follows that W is 1.52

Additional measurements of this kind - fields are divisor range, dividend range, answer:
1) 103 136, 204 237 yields 2.07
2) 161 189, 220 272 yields 1.22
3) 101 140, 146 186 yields 1.48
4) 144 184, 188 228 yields 1.44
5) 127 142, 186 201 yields 2.01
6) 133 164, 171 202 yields 1.76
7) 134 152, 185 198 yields 2.24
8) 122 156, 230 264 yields 2.10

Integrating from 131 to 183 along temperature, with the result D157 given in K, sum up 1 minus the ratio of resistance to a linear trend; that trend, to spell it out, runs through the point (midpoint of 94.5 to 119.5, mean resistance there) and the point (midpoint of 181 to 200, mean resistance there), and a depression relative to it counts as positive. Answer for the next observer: 9.6 K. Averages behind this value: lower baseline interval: 48.1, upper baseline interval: 89.4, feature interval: 60.3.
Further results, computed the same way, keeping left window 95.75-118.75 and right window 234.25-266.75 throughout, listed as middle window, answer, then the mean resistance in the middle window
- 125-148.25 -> 4.9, 44.5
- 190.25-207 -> -3.6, 96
